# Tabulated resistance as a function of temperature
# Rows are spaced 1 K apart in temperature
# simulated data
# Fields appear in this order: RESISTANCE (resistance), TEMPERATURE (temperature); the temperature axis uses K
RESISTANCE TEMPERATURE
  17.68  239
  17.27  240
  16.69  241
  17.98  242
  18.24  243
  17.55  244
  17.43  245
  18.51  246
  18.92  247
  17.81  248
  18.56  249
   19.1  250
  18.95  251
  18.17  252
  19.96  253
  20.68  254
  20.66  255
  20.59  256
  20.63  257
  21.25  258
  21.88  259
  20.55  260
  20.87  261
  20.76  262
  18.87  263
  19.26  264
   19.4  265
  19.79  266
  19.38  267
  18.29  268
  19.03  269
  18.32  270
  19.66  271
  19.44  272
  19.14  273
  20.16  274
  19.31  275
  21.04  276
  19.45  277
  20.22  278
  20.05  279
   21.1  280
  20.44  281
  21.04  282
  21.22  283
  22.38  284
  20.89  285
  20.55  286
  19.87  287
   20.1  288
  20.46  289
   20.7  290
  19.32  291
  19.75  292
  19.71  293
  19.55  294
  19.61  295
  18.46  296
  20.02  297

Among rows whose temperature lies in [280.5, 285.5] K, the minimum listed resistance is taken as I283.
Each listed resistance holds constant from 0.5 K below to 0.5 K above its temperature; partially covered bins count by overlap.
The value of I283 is 20.44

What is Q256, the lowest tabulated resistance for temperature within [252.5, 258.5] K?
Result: 19.96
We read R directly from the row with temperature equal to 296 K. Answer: 18.46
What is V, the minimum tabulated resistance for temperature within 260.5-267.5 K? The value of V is 18.87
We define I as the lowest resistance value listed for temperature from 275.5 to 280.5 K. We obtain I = 19.45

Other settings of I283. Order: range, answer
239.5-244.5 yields 16.69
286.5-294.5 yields 19.32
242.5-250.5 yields 17.43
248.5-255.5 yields 18.17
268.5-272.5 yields 18.32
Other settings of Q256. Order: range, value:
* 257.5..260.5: 20.55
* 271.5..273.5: 19.14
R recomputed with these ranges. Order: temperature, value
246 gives 18.51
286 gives 20.55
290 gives 20.7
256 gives 20.59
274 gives 20.16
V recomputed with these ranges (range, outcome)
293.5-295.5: 19.55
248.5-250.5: 18.56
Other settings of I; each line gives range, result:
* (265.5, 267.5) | 19.38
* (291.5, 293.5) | 19.71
